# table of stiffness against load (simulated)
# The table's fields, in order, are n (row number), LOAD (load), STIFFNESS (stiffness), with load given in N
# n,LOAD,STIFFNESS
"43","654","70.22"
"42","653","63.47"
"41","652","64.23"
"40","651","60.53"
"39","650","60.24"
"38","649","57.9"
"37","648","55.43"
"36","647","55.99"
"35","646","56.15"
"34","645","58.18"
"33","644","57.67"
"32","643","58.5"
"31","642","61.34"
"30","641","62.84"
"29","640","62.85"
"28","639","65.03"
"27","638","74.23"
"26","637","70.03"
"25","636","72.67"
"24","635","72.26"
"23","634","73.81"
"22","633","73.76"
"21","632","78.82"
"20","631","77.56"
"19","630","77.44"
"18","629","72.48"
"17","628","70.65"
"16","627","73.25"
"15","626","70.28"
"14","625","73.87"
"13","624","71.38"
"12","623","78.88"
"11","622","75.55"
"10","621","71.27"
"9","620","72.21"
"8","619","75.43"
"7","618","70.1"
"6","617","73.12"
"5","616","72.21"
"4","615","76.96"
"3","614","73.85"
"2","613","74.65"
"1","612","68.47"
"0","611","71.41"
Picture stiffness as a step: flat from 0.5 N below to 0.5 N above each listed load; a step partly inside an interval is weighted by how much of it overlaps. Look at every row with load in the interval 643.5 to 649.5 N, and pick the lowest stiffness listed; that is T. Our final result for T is 55.43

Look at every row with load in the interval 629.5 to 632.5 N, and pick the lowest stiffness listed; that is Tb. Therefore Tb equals 77.44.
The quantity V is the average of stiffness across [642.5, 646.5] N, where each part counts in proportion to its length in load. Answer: 57.6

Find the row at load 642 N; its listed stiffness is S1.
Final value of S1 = 61.34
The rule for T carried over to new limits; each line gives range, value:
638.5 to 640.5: 62.85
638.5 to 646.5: 56.15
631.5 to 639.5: 65.03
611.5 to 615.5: 68.47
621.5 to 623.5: 75.55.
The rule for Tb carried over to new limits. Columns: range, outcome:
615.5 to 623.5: 70.1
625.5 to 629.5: 70.28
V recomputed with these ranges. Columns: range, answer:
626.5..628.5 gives 72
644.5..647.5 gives 56.8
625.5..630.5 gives 72.8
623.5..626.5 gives 71.8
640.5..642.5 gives 62.1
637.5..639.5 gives 69.6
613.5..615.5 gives 75.4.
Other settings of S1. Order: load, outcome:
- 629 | 72.48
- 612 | 68.47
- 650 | 60.24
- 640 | 62.85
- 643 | 58.5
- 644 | 57.67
